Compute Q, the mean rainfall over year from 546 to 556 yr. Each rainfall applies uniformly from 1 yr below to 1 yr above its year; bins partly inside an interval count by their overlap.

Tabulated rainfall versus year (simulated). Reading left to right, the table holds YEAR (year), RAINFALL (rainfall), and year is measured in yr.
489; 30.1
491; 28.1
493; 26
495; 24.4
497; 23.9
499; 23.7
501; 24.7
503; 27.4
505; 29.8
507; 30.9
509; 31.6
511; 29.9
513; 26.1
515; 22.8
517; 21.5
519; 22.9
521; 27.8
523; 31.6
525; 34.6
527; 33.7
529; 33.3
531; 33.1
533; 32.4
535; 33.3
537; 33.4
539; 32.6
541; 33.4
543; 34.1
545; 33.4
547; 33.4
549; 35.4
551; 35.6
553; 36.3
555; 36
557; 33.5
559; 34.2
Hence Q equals 35.3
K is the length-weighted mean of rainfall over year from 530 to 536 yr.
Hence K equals 32.9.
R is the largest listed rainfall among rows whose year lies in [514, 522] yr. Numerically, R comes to 27.8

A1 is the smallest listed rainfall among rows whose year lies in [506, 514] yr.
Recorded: 26.1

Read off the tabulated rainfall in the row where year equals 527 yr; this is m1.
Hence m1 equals 33.7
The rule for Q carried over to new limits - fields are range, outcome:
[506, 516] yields 28.3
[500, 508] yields 28.2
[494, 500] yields 24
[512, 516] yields 24.5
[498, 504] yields 25.3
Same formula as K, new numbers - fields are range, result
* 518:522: 25.4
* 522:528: 33.3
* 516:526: 27.7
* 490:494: 27.1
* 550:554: 36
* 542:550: 34.1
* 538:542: 33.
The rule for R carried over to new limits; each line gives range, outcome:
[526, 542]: 33.7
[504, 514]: 31.6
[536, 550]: 35.4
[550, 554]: 36.3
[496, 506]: 29.8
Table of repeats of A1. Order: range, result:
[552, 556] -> 36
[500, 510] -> 24.7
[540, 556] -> 33.4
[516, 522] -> 21.5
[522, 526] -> 31.6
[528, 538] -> 32.4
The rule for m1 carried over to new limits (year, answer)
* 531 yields 33.1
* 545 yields 33.4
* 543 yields 34.1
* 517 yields 21.5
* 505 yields 29.8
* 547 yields 33.4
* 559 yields 34.2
